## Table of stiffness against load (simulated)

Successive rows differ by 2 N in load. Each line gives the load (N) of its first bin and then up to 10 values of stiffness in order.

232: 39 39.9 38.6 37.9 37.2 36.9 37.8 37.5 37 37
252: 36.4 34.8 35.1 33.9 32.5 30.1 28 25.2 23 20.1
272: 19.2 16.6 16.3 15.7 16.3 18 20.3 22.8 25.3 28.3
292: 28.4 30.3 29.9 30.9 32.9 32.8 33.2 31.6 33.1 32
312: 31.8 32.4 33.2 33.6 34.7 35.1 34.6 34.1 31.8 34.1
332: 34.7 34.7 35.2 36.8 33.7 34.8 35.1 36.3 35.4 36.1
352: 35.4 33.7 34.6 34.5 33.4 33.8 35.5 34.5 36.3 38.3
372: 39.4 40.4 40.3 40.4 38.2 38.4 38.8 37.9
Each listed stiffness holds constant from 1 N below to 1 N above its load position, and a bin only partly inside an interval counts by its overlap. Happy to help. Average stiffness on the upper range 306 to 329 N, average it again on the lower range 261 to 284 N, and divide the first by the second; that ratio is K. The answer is 1.6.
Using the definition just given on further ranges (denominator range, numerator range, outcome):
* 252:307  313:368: 1.30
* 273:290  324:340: 1.77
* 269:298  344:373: 1.59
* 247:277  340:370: 1.24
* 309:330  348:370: 1.05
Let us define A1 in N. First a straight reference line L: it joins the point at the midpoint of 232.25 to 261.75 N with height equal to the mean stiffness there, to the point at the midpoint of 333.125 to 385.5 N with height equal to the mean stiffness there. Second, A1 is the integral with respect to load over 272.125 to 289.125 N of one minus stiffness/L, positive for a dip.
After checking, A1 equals 8.14 N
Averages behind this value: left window 36.5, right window 36.3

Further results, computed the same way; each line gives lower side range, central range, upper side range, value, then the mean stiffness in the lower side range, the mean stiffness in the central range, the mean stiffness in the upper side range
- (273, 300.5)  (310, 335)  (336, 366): -3.20 N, 23.5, 33.7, 34.9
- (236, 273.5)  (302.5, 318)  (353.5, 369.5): 0.42 N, 32.2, 32.6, 34.7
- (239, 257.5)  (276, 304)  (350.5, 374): 8.30 N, 36.6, 25.5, 35.6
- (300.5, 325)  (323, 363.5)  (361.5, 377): 0.91 N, 33.2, 34.7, 37.4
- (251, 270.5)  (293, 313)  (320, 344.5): 0.56 N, 30.2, 31.9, 34.6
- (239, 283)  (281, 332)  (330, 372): 2.00 N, 28.4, 30.7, 35.2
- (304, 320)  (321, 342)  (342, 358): -0.33 N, 32.7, 34.5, 35.2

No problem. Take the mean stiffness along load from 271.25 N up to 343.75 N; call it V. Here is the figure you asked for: 29.5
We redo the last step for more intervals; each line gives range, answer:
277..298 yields 23.9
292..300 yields 30.4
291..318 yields 31.8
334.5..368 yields 35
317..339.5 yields 34.5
